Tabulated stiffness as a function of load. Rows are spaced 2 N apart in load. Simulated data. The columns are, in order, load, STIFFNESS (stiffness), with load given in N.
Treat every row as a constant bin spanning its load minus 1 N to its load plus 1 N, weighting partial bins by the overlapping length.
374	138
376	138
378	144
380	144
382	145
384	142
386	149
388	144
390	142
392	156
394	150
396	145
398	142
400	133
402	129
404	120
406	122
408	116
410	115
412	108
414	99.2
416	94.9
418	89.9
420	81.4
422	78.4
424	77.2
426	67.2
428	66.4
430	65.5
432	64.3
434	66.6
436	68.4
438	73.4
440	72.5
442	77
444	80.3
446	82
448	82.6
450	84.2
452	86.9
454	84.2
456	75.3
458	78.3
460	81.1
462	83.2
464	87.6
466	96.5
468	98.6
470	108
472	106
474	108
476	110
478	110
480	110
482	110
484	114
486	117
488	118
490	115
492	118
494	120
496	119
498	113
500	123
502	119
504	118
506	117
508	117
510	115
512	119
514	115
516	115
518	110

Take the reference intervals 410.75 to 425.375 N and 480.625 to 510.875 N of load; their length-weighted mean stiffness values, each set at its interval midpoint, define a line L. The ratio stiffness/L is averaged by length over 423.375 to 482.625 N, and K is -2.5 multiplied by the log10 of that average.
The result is 0.20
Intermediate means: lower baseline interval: 89.7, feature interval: 85.3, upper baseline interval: 117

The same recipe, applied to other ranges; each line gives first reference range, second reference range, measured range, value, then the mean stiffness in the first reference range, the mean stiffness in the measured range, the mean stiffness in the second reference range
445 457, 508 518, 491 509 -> -0.09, 82.5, 118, 116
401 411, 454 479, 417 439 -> 0.46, 120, 72.6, 94.8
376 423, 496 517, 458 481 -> 0.21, 126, 99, 117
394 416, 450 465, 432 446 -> 0.30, 123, 73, 82.5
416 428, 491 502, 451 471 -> 0.14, 79.1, 88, 119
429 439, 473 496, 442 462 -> 0.03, 67.6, 81.5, 114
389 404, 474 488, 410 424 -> 0.40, 141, 92.6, 112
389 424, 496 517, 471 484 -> 0.08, 118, 109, 117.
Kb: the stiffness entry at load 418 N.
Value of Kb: 89.9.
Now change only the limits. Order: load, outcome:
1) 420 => 81.4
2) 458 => 78.3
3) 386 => 149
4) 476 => 110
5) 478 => 110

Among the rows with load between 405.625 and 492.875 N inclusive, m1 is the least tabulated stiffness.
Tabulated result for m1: 64.3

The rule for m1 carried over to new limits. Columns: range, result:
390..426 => 67.2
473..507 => 108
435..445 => 68.4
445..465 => 75.3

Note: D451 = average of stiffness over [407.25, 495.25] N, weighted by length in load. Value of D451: 92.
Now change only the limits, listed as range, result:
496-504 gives 118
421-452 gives 74.2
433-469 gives 81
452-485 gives 97.2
